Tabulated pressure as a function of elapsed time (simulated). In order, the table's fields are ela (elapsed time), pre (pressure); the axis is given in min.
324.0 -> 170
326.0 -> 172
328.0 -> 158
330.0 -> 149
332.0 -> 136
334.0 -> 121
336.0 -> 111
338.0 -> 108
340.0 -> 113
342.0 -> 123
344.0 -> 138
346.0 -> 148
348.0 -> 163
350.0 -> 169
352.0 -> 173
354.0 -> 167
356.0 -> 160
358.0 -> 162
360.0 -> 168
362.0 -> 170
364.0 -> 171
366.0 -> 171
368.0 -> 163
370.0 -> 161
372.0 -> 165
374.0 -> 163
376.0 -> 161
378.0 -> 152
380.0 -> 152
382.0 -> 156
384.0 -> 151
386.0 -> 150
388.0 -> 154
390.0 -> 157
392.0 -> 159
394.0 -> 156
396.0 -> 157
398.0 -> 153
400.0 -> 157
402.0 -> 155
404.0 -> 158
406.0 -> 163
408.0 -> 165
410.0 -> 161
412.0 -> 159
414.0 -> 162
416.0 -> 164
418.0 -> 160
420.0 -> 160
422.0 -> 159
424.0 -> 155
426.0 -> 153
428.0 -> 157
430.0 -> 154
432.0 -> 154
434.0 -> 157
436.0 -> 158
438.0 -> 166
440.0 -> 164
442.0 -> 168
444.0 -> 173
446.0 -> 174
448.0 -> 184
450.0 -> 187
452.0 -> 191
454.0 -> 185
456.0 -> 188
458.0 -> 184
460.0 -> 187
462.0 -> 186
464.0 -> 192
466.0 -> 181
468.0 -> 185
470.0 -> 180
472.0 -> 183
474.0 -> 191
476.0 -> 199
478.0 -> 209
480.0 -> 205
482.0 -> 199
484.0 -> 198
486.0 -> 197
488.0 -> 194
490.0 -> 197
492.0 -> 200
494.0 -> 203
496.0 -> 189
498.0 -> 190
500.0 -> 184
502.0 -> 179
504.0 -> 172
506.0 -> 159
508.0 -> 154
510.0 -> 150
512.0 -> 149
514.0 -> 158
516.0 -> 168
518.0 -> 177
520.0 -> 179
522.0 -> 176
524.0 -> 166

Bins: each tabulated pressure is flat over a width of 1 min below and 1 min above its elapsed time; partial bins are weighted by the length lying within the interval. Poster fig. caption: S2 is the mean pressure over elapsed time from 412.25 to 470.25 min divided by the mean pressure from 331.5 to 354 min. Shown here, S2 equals 1.2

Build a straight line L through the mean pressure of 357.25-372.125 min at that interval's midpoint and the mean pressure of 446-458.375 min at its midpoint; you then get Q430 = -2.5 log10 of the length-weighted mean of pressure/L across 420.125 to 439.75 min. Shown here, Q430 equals 0.15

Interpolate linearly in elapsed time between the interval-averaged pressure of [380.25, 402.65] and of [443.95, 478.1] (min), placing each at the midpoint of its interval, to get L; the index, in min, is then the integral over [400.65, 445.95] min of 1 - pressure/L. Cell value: 2.3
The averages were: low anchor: 155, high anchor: 186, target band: 160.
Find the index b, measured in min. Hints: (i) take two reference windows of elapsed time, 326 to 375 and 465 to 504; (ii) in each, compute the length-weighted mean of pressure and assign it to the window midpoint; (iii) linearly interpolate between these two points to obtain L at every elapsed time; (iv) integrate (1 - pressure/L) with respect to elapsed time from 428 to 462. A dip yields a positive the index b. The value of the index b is 1.4 min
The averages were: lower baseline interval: 152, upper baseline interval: 192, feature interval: 173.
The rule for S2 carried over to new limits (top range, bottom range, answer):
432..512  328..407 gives 1.19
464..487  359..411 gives 1.21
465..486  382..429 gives 1.23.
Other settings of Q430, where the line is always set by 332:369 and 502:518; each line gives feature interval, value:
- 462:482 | -0.21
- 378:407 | -0.02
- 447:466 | -0.19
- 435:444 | -0.06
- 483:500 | -0.22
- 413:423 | -0.05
